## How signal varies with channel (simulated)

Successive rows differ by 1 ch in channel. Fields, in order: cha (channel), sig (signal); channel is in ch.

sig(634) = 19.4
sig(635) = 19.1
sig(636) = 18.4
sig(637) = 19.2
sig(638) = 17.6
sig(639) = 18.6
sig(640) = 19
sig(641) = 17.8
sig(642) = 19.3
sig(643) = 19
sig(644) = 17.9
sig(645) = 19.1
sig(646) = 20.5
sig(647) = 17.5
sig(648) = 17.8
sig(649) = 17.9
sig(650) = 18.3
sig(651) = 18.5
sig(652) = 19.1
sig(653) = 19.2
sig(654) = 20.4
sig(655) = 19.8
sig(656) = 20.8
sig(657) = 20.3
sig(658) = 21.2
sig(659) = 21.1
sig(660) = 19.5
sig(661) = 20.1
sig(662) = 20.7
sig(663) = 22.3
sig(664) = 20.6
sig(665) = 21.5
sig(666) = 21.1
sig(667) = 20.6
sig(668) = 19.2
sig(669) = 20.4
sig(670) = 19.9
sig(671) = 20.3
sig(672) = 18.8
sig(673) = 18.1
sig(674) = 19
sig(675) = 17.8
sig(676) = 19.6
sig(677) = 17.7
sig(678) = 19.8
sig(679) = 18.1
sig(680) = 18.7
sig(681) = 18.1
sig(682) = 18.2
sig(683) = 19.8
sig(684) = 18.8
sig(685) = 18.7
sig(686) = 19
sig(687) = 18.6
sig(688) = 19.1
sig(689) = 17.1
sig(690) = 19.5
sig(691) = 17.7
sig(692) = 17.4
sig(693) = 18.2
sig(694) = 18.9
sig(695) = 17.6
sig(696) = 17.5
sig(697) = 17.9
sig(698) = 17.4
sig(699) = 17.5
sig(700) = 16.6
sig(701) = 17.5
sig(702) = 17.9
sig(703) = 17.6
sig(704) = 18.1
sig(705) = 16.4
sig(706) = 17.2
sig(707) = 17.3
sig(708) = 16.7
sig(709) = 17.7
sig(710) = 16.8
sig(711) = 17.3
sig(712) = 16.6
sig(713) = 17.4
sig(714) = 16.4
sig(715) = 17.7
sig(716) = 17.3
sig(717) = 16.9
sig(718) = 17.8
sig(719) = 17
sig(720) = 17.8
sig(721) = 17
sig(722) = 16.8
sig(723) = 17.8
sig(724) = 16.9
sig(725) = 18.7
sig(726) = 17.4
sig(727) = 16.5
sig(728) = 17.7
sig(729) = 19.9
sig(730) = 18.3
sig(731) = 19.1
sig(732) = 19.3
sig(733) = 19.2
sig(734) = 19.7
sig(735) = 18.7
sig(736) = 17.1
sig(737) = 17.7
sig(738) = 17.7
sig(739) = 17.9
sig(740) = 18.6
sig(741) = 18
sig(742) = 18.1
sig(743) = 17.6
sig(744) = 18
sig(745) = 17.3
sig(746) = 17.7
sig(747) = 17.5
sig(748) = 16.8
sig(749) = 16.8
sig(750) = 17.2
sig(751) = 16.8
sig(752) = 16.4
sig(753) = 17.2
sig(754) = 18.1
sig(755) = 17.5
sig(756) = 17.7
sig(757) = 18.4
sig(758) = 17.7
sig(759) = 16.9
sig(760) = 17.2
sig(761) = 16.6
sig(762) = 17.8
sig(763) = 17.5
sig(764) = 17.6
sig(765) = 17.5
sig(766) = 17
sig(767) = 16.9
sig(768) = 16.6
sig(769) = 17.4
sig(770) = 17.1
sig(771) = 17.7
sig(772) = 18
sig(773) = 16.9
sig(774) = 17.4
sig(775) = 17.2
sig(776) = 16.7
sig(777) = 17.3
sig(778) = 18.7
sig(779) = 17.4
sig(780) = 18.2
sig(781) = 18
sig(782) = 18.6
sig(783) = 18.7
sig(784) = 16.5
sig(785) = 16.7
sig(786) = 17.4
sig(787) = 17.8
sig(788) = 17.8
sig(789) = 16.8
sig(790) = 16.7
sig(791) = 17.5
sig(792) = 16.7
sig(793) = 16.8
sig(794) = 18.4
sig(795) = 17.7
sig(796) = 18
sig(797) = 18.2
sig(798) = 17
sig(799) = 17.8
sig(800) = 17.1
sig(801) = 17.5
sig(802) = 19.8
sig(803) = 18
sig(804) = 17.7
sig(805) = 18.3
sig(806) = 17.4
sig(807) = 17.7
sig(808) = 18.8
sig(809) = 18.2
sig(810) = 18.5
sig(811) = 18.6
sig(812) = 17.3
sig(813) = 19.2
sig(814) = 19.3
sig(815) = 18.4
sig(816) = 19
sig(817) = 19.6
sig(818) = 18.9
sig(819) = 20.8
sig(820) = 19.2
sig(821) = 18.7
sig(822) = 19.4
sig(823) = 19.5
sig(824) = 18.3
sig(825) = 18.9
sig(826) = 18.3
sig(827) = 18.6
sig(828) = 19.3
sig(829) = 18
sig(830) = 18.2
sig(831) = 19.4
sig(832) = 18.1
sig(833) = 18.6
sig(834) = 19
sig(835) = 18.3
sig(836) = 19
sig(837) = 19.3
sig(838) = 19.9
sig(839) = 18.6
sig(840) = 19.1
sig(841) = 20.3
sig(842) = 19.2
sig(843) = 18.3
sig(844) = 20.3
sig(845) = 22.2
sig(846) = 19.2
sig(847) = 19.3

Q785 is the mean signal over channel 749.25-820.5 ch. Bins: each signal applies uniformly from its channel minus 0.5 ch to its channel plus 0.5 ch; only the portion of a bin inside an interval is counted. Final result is 17.8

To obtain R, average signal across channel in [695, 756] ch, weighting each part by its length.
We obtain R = 17.6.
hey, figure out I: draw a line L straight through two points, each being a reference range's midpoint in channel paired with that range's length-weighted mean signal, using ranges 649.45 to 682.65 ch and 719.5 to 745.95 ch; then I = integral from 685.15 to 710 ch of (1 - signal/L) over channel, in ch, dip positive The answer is 1.5 ch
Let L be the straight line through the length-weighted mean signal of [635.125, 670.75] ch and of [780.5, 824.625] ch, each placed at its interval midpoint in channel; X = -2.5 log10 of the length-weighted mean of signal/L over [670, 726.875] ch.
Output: 0.07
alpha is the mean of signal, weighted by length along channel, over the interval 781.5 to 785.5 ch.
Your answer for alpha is 17.6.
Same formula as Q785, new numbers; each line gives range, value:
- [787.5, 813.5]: 17.8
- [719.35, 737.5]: 18.1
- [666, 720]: 18.1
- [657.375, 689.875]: 19.5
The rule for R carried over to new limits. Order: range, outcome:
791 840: 18.5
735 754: 17.5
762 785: 17.5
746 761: 17.3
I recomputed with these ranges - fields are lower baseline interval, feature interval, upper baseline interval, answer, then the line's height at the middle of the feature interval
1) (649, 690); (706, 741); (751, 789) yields 1.2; 18.4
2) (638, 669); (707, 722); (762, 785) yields 1.1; 18.5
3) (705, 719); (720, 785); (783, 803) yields -1.2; 17.3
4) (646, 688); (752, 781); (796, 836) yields 2.2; 18.8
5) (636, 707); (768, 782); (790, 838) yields 0.8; 18.6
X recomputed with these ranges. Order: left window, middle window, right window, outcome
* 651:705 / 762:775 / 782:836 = 0.07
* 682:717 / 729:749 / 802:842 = 0.00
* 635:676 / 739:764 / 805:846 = 0.10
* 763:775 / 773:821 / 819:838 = 0.00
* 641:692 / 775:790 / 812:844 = 0.09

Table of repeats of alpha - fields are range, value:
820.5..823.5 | 19.2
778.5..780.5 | 17.8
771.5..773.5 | 17.4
